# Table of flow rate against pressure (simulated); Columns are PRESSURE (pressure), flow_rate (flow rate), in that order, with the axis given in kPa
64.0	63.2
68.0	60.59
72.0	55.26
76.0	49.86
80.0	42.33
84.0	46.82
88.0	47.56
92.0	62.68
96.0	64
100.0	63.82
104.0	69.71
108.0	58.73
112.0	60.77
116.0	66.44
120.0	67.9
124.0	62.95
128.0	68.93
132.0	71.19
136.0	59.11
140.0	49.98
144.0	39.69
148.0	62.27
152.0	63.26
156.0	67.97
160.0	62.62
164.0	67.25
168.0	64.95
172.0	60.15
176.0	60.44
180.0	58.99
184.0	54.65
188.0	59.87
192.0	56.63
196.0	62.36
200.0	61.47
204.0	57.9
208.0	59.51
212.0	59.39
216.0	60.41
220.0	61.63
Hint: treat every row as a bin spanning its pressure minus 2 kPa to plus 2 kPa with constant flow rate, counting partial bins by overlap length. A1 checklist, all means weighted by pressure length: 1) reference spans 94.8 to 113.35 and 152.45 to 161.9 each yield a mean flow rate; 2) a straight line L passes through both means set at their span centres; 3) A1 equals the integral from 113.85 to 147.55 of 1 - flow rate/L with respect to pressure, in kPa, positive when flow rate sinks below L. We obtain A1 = 1.8 kPa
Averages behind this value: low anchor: 63.5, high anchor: 65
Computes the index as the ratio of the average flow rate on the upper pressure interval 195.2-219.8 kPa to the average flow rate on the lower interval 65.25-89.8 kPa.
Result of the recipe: 1.18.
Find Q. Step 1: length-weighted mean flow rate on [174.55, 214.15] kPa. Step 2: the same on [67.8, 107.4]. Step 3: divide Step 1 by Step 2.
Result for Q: 1.1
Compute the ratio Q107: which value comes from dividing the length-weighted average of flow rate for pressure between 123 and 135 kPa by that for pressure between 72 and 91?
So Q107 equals 1.4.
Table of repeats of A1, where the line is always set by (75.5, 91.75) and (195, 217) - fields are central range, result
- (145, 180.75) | -4.34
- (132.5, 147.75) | 0.11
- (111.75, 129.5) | -4.83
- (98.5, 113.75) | -3.95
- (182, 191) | 0.15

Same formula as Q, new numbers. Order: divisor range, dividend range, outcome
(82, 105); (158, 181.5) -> 1.07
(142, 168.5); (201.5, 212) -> 0.97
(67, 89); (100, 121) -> 1.29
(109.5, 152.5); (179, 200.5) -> 0.96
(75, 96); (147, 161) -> 1.26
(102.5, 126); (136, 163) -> 0.90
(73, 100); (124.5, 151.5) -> 1.11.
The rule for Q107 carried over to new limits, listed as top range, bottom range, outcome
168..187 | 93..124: 0.92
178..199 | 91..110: 0.92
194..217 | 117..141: 0.94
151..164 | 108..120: 1.03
